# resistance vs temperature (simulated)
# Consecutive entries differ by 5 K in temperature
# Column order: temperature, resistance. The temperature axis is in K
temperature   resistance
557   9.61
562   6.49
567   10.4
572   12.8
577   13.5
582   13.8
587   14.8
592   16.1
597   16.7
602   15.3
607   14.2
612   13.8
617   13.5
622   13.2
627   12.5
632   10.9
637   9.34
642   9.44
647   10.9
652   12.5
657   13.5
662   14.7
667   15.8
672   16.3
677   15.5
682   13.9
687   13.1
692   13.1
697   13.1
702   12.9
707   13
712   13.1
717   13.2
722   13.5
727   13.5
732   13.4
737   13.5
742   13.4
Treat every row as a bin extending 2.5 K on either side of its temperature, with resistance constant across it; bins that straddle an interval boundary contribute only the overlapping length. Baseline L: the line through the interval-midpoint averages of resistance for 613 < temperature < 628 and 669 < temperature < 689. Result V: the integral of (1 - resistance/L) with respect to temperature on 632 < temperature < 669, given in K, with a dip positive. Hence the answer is 4.9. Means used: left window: 13.2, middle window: 12.2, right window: 14.8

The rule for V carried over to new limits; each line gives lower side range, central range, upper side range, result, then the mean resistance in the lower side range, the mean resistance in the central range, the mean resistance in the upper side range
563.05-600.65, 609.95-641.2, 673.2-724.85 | 3.7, 13.8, 12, 13.5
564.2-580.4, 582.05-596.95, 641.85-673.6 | -3.5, 12.2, 15.4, 13.5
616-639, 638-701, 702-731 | -4.3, 11.8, 13.4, 13.2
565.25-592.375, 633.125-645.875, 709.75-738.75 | 3.5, 13.5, 9.72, 13.4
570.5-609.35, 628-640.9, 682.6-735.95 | 3.5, 14.7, 10.3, 13.2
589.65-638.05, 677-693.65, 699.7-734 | -0.4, 13.7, 13.7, 13.2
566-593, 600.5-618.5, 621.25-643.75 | -3.1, 13.6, 14.2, 11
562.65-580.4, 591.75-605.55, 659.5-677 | -3.3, 11.7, 15.9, 15.6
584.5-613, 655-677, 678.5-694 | -2.0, 15.2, 15.2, 13.5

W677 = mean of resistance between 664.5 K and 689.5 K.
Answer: 14.9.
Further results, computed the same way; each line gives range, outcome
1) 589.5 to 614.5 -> 15.2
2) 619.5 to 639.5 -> 11.5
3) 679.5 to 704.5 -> 13.2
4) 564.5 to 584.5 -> 12.6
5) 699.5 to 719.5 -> 13.1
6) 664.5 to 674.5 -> 16.1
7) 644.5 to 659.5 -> 12.3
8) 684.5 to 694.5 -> 13.1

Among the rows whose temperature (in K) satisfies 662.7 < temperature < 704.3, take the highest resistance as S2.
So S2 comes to 16.3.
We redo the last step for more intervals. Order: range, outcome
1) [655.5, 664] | 14.7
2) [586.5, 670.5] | 16.7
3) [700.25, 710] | 13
